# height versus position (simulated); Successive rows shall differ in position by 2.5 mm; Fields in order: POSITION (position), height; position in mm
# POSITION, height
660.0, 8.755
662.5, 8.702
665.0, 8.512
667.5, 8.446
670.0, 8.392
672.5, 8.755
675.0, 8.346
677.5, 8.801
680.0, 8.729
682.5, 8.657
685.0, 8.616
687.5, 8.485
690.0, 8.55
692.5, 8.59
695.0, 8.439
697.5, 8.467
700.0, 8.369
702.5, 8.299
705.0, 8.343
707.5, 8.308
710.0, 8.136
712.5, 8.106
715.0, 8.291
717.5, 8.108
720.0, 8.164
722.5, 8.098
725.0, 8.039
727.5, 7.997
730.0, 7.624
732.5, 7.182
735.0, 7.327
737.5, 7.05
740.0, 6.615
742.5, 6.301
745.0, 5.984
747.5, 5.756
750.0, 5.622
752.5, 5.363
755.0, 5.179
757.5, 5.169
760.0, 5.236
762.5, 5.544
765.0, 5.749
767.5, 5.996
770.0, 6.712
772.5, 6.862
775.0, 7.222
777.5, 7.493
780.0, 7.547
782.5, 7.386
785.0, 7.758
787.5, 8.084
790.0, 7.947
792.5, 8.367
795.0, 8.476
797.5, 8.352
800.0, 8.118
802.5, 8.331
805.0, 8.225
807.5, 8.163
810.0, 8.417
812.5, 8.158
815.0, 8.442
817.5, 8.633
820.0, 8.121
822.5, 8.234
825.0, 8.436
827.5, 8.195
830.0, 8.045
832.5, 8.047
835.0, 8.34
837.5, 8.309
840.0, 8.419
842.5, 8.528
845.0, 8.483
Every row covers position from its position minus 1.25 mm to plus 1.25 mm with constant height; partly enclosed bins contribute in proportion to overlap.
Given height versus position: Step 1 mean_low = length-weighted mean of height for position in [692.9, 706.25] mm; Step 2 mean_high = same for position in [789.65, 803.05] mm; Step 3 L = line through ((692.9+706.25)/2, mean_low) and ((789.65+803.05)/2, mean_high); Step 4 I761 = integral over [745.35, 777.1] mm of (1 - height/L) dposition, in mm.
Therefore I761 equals 9.2 mm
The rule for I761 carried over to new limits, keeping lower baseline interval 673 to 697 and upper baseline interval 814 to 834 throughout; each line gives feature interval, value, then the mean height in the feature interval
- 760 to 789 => 5.2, 6.88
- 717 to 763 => 9.9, 6.64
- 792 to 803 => 0.0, 8.33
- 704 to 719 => 0.5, 8.21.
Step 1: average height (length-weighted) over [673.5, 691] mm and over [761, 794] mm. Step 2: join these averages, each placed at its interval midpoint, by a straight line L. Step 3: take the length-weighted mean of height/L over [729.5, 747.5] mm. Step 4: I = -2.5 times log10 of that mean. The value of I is 0.15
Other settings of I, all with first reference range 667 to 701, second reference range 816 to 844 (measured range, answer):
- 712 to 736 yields 0.08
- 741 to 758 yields 0.43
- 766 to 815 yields 0.08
